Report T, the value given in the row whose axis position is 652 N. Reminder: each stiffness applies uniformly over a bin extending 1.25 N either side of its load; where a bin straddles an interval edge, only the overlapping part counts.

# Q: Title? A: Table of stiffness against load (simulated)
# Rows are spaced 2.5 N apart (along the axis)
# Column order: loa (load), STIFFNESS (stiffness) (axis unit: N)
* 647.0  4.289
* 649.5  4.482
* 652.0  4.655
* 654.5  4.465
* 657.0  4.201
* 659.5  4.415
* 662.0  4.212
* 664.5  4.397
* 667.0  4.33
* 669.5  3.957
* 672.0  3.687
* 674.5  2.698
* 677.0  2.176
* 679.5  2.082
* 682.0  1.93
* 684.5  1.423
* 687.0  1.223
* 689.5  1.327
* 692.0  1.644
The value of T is 4.655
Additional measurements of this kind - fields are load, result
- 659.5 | 4.415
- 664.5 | 4.397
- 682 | 1.93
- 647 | 4.289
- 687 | 1.223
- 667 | 4.33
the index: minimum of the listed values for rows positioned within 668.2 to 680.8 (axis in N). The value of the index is 2.082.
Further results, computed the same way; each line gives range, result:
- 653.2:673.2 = 3.687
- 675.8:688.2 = 1.223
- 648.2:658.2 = 4.201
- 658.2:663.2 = 4.212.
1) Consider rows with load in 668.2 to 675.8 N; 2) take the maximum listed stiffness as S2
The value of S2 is 3.957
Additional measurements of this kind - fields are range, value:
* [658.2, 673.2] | 4.415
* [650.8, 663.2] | 4.655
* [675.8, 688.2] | 2.176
